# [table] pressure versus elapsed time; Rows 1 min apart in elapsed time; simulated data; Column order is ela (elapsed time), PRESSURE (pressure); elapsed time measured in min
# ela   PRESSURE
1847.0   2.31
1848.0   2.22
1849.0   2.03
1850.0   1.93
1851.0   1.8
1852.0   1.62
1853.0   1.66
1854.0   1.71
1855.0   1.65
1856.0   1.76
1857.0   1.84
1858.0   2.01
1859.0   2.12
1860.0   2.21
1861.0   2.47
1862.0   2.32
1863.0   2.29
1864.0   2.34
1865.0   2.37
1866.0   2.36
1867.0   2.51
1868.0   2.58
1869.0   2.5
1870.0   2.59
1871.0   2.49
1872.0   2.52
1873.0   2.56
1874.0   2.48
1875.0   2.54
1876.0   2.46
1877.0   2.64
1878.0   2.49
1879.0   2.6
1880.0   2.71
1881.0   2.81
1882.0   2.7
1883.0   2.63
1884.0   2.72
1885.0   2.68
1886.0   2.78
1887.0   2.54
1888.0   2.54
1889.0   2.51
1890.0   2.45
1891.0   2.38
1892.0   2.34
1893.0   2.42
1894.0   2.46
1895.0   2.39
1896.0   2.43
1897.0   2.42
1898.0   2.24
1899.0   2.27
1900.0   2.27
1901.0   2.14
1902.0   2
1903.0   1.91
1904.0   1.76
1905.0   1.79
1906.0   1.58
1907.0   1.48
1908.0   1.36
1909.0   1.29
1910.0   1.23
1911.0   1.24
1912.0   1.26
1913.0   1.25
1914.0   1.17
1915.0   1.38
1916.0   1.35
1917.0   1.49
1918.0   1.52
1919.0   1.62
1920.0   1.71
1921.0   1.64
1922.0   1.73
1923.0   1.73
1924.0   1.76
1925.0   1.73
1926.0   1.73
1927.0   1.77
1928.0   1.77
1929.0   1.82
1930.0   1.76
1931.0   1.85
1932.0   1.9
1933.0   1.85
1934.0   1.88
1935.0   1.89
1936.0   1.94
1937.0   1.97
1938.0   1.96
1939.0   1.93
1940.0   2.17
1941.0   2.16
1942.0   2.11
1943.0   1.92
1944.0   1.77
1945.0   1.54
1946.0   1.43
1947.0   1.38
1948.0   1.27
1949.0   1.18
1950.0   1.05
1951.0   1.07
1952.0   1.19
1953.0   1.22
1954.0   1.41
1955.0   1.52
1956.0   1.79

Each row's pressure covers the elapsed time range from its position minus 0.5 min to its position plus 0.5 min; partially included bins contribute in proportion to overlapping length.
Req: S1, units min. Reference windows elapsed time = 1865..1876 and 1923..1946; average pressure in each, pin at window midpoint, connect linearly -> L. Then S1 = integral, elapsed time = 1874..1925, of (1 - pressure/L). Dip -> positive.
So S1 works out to 4.1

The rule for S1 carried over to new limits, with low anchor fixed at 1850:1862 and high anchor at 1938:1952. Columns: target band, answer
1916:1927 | 0.22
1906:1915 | 2.20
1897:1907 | -1.32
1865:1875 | -3.42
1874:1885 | -4.75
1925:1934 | -0.77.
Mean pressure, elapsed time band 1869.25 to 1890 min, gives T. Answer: 2.59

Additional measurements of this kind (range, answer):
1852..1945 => 2.06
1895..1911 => 1.87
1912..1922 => 1.46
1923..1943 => 1.89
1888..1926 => 1.84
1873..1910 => 2.3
